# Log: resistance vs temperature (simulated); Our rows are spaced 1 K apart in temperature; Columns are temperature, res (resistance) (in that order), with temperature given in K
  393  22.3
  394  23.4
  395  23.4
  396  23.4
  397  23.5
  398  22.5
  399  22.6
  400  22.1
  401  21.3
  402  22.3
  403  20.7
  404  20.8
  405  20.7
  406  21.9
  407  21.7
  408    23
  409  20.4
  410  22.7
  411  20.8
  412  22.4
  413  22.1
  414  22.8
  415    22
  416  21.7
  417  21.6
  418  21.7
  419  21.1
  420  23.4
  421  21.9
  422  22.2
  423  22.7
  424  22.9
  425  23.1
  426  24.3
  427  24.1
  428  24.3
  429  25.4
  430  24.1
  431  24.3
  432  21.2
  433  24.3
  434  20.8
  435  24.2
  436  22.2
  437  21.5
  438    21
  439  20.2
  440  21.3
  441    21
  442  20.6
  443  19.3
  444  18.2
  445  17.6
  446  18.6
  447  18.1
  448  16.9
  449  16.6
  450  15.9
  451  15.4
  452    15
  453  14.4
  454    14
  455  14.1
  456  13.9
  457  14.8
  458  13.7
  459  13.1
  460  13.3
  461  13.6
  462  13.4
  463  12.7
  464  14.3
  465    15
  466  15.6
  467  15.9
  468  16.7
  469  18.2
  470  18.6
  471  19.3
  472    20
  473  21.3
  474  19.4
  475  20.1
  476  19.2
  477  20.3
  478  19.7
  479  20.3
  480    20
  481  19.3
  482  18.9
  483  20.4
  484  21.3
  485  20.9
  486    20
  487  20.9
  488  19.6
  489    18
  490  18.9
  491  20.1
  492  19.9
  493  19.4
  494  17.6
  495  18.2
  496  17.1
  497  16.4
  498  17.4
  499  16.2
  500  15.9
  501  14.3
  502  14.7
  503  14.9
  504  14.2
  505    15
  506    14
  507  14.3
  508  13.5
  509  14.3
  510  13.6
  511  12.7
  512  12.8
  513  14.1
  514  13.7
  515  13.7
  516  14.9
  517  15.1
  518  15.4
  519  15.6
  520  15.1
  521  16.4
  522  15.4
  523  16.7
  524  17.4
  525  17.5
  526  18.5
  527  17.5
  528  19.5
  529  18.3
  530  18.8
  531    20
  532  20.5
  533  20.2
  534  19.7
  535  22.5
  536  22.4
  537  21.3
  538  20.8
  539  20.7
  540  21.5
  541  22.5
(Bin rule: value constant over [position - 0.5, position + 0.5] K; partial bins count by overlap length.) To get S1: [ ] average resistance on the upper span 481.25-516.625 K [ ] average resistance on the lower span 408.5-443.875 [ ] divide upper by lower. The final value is 0.75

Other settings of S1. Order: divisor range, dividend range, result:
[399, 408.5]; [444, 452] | 0.78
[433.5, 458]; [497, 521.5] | 0.81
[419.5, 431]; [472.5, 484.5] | 0.85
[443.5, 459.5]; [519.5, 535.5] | 1.17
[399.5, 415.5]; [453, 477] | 0.74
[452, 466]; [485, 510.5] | 1.20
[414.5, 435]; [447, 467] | 0.64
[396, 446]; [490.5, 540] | 0.77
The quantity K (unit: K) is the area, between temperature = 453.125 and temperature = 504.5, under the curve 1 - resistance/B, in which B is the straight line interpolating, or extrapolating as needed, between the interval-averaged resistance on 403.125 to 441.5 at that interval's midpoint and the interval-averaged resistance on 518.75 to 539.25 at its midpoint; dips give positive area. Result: 7.8 K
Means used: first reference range 22.3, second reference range 18.8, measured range 17.3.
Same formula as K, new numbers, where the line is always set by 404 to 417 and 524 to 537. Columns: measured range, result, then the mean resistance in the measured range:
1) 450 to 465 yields 4.9 K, 14.1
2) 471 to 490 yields 0.5 K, 19.9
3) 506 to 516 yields 3.1 K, 13.7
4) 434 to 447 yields 0.5 K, 20.4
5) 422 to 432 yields -1.0 K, 23.7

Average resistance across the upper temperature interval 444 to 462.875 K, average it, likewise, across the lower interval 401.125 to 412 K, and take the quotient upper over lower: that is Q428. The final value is 0.70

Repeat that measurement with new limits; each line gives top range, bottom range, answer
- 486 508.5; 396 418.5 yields 0.77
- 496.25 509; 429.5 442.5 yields 0.68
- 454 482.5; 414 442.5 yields 0.75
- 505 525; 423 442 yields 0.65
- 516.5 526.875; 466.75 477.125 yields 0.86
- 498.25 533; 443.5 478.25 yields 0.96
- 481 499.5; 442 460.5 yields 1.20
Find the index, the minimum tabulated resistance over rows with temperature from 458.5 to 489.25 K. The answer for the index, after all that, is 12.7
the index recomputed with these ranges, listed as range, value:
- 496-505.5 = 14.2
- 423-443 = 19.3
